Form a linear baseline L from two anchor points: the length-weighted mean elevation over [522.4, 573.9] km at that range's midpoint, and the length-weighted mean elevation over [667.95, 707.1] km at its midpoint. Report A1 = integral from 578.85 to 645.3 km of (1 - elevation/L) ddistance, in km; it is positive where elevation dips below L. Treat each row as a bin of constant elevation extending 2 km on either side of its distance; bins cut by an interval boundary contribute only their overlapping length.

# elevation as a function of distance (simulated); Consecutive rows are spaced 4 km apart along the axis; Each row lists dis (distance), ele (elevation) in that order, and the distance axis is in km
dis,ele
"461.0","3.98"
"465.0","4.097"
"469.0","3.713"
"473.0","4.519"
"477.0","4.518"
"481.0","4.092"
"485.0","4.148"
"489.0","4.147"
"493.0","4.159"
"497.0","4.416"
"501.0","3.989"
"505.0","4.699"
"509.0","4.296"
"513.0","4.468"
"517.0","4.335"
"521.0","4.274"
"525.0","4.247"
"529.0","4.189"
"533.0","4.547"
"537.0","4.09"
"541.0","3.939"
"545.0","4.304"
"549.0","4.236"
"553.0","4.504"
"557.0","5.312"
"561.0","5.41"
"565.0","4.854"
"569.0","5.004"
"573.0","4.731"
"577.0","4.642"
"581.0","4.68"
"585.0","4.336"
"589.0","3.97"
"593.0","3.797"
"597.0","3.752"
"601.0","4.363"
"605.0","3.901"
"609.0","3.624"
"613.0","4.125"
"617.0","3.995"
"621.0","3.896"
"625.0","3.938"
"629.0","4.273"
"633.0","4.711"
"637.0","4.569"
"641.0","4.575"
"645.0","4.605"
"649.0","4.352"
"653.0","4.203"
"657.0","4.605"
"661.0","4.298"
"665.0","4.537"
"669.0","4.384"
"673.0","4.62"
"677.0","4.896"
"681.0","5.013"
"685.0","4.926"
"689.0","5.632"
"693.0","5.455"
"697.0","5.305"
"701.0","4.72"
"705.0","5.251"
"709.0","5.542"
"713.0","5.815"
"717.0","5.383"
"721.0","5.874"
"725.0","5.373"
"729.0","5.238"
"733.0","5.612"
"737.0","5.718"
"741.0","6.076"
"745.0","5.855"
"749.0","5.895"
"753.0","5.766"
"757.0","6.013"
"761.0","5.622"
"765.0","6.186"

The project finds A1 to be 8.4 km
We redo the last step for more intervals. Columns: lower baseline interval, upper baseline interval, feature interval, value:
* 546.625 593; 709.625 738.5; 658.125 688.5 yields 3.2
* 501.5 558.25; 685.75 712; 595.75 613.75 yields 3.2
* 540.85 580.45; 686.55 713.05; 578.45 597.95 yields 2.8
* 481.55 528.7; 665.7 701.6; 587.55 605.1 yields 2.6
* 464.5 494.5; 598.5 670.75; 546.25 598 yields -4.1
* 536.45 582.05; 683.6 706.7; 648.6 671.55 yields 3.0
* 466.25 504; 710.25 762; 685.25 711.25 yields 0.9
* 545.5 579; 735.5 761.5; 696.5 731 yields 1.7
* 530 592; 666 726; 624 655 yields 3.2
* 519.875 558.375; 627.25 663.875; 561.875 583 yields -2.1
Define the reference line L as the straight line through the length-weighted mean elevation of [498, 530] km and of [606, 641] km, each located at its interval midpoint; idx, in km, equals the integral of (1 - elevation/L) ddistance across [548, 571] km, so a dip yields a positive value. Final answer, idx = -3.6 km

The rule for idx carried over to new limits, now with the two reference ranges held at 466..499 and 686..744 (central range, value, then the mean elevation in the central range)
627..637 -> 1.05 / 4.51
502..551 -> 1.70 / 4.3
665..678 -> 1.63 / 4.6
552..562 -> -1.03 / 5.1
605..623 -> 3.75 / 3.91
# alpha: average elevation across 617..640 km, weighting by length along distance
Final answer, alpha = 4.27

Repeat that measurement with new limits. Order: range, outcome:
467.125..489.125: 4.2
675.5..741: 5.38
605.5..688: 4.41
